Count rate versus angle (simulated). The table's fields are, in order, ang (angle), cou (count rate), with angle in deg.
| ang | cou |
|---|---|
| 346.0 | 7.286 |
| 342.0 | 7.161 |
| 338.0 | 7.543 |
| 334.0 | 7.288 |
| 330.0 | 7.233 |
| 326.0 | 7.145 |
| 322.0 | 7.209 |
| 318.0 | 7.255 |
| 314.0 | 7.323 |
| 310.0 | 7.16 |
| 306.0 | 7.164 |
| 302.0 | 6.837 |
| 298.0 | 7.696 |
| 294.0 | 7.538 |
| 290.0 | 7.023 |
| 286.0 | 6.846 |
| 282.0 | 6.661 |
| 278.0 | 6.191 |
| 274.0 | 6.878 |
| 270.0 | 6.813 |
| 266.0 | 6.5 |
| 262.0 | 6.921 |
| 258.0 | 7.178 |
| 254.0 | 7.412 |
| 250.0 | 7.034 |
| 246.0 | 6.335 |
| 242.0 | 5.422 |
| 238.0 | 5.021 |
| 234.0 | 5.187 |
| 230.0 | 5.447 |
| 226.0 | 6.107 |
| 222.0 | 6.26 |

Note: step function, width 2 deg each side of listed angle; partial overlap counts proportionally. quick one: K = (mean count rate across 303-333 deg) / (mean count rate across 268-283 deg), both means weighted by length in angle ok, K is 1.09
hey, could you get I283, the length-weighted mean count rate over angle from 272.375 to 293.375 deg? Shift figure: 6.77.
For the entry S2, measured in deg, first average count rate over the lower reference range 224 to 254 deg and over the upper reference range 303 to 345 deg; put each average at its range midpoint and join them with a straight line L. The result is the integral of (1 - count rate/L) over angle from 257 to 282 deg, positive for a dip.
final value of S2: -1.4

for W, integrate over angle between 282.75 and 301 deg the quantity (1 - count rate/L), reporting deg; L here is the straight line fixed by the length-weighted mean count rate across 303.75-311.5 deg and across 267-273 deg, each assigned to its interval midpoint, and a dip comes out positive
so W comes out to -0.6 deg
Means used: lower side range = 6.77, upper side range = 7.15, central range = 7.21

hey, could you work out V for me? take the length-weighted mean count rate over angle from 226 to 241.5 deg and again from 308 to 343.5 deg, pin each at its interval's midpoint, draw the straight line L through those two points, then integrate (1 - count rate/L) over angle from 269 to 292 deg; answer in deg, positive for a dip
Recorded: -1.5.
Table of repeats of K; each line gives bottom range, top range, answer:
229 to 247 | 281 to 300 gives 1.32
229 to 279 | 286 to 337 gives 1.14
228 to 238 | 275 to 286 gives 1.24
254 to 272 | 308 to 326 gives 1.05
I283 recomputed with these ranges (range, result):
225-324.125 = 6.69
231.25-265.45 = 6.3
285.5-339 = 7.24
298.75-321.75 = 7.18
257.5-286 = 6.72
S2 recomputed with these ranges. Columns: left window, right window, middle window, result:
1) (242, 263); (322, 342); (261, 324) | 0.5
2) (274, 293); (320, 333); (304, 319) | -0.4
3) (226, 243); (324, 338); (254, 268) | -2.5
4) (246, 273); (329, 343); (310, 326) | 0.0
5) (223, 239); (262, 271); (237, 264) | -1.5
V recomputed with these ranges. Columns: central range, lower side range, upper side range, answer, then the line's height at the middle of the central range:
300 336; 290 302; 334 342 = 1.01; 7.39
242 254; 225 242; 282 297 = -1.53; 5.84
